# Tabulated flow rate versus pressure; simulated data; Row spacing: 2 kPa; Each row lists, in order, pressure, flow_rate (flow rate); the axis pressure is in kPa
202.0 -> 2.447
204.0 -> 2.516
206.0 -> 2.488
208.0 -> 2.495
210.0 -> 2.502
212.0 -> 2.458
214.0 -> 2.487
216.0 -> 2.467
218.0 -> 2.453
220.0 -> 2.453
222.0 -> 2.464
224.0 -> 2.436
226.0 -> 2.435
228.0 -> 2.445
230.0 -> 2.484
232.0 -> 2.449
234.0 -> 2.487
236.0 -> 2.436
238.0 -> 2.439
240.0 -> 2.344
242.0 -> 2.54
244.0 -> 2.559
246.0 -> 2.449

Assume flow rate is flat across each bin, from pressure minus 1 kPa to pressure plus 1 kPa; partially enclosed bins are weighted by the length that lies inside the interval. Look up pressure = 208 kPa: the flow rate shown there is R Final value 2.495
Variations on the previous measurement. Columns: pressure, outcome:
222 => 2.464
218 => 2.453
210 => 2.502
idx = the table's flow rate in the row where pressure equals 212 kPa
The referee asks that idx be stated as 2.458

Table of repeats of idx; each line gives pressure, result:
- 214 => 2.487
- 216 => 2.467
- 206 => 2.488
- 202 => 2.447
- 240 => 2.344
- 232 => 2.449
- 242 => 2.54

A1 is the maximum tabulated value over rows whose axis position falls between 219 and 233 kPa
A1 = 2.484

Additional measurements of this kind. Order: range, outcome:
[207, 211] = 2.502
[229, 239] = 2.487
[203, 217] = 2.516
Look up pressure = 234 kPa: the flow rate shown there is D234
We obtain 2.487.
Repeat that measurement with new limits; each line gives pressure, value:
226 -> 2.435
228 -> 2.445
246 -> 2.449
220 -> 2.453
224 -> 2.436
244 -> 2.559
